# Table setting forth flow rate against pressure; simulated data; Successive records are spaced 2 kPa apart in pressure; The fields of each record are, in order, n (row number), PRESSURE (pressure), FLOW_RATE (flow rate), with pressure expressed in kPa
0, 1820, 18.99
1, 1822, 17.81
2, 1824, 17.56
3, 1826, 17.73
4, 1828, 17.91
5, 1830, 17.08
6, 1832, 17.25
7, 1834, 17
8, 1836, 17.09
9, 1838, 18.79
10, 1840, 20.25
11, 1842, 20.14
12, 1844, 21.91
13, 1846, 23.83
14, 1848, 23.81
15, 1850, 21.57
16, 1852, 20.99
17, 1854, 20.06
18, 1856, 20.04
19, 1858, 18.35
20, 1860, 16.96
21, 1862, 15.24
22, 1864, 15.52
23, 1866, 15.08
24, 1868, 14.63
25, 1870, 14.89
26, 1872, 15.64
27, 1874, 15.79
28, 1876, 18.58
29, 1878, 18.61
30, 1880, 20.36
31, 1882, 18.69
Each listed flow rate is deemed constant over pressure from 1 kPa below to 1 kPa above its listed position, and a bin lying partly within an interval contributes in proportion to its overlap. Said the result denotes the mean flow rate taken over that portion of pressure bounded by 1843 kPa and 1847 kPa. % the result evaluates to 22.9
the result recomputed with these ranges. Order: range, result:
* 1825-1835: 17.4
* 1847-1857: 21.3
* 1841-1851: 22.3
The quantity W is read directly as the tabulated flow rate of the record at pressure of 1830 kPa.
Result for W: 17.08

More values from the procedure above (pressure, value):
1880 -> 20.36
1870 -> 14.89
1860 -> 16.96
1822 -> 17.81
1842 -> 20.14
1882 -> 18.69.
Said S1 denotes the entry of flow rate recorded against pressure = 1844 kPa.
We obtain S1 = 21.91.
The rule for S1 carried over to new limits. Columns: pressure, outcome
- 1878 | 18.61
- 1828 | 17.91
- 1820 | 18.99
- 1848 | 23.81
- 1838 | 18.79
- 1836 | 17.09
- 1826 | 17.73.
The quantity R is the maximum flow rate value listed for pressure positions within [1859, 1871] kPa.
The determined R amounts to 16.96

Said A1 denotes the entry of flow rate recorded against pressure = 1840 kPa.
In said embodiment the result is 20.25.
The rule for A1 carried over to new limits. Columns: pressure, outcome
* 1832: 17.25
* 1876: 18.58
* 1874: 15.79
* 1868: 14.63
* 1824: 17.56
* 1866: 15.08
